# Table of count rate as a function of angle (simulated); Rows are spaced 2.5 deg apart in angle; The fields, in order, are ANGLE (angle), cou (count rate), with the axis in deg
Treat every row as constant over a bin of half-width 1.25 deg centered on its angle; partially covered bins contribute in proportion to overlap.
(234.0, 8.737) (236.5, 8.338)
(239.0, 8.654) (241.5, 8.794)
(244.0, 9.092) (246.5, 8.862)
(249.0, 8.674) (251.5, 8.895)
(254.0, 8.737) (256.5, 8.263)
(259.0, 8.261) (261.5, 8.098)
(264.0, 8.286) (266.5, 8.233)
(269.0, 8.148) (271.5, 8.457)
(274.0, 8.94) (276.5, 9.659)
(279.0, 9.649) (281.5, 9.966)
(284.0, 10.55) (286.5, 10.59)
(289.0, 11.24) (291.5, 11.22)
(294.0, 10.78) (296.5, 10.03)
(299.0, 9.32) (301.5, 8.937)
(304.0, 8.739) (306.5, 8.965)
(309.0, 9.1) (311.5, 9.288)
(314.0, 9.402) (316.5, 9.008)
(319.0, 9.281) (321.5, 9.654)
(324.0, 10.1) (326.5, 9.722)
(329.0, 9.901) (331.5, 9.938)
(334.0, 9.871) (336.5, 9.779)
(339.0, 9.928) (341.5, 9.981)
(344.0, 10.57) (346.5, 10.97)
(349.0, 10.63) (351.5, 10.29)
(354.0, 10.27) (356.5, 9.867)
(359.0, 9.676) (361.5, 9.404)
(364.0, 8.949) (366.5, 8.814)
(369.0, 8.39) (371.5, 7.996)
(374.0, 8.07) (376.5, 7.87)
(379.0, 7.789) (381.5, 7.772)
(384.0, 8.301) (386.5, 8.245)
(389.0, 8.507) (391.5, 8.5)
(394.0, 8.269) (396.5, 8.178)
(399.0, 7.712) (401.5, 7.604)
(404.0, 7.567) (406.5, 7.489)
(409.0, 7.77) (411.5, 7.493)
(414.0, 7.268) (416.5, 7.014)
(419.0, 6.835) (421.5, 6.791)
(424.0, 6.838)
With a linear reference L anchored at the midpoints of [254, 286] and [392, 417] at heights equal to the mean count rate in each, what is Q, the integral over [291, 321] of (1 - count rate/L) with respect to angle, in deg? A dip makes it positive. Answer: -3.08 deg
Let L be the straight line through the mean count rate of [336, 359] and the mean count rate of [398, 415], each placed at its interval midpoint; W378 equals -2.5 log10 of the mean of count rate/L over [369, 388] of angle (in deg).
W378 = 0.10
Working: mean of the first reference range 10.2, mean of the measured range 8.04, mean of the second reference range 7.56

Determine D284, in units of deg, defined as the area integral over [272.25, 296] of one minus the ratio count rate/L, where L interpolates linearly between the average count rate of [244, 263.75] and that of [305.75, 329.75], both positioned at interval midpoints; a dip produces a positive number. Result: -3.3 deg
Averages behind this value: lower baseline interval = 8.56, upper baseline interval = 9.44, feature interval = 10.2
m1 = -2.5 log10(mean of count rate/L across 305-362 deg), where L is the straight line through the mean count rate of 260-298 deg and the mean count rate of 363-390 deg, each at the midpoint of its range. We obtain -0.116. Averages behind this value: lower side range 9.58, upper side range 8.24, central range 9.81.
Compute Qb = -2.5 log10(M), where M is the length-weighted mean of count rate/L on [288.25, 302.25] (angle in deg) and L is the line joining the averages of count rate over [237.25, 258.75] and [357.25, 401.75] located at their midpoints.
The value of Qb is -0.19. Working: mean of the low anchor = 8.71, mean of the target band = 10.3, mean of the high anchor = 8.37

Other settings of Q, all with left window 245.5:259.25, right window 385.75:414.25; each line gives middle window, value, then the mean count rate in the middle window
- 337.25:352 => -4.0 deg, 10.4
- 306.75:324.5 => -2.2 deg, 9.35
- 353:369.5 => -2.6 deg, 9.37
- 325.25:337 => -2.3 deg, 9.85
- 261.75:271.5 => 0.4 deg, 8.24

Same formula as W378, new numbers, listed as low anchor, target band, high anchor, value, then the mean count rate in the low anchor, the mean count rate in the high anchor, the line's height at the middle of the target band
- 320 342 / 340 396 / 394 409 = -0.03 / 9.86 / 7.76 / 8.76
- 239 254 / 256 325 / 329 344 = 0.00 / 8.84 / 9.96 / 9.38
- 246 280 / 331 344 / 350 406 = -0.16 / 8.64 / 8.54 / 8.58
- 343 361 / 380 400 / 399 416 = 0.03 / 10.3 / 7.52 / 8.39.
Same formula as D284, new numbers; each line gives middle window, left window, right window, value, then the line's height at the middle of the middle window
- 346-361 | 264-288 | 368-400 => -3.1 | 8.46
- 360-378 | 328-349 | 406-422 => 1.0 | 8.98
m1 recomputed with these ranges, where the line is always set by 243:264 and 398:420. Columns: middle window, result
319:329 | -0.21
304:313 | -0.11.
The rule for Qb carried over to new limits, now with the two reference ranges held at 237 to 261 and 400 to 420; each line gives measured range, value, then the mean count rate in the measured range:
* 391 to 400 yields -0.09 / 8.15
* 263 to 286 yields -0.09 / 9.16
